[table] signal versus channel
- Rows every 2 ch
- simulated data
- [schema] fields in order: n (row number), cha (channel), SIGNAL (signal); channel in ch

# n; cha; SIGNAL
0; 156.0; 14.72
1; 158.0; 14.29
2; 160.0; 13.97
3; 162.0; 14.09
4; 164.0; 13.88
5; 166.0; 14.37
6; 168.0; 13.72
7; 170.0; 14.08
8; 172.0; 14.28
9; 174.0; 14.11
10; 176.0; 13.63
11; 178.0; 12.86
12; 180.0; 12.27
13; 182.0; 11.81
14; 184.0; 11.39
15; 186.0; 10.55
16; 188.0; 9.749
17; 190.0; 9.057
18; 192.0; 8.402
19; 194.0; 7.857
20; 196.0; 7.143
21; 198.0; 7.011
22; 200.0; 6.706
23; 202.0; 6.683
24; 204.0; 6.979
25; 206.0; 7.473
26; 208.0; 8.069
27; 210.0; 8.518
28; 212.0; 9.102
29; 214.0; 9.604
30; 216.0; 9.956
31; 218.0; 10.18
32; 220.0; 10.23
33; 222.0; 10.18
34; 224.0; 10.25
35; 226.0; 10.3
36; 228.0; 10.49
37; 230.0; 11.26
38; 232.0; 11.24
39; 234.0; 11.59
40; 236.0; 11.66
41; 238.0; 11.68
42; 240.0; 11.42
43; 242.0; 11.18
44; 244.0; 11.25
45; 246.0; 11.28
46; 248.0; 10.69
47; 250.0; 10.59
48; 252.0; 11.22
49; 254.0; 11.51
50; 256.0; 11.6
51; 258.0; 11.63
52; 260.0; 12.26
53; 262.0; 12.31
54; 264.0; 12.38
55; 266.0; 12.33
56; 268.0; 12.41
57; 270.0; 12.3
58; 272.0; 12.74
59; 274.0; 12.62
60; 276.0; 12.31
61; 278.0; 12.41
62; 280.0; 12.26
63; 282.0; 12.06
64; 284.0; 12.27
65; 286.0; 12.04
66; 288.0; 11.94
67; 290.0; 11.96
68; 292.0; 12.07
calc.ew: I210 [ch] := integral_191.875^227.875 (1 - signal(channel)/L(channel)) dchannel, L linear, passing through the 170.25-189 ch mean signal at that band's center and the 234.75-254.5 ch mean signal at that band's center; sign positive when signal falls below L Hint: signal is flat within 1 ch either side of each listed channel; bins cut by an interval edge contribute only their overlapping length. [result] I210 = 9.7 ch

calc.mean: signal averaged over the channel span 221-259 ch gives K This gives 11.1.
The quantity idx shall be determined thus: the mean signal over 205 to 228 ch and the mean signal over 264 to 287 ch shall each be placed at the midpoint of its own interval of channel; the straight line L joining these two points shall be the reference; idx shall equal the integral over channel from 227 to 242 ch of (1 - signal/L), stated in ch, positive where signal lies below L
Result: -1.40 ch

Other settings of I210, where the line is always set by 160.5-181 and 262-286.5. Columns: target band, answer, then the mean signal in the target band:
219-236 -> 2.9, 10.7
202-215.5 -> 5.1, 8.23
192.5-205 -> 5.8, 7.12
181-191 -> 2.2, 10.5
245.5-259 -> 1.5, 11.2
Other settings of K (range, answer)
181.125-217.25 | 8.67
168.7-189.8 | 12.4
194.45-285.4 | 10.6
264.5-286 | 12.4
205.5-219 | 9.04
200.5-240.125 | 9.77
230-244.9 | 11.4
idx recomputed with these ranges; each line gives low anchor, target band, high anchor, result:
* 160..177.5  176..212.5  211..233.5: 9.50 ch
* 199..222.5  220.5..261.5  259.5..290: -3.32 ch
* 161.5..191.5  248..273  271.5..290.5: 0.86 ch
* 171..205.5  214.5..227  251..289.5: 0.79 ch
